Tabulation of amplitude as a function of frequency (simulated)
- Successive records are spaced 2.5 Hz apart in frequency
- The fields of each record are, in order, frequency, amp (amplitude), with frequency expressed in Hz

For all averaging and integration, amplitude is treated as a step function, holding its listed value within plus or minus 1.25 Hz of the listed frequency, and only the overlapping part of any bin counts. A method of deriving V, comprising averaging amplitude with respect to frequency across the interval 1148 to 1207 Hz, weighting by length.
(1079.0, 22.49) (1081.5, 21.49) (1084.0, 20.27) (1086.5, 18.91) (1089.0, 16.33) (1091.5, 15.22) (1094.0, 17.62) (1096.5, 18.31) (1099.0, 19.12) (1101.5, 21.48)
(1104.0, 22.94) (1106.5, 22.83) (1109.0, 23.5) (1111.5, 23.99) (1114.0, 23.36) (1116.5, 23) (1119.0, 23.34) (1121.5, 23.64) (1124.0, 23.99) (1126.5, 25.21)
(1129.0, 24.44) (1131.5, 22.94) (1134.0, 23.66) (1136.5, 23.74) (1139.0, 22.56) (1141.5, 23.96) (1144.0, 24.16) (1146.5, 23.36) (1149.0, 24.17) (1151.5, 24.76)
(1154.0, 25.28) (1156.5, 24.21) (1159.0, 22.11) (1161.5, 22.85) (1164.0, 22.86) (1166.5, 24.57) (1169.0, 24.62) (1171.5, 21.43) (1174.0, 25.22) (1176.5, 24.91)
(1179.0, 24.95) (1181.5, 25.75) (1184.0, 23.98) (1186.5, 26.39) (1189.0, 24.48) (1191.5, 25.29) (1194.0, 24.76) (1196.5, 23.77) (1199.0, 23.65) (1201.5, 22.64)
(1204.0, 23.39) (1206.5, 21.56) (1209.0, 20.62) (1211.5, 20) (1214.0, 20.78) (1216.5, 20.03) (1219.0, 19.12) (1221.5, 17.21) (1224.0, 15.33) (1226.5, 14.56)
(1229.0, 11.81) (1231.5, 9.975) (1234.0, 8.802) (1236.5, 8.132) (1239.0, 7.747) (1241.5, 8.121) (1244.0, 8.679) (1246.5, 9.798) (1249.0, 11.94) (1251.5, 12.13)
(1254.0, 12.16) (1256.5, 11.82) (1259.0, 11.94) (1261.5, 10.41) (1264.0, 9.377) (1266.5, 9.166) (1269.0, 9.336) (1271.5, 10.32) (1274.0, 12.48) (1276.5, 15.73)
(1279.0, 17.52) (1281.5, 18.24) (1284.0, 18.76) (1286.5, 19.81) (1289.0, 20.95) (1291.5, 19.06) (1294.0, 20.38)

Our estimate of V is 24.1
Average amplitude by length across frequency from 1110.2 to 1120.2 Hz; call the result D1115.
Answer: 23.4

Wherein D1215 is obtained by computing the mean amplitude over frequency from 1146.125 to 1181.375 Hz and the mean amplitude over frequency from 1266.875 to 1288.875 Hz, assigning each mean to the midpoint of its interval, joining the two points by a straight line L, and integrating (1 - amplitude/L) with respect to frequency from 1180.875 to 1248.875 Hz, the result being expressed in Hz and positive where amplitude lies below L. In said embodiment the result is 8.9 Hz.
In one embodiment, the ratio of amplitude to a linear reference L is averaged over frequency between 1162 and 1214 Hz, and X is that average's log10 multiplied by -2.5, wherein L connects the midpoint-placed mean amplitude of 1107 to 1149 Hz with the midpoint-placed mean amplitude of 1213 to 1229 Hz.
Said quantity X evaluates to -0.21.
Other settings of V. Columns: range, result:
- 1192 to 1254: 16.1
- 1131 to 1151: 23.6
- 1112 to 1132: 23.8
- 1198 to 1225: 20.4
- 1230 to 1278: 10.5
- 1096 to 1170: 23.3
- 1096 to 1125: 22.6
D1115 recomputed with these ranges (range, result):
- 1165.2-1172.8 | 23.5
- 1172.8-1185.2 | 25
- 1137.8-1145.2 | 23.6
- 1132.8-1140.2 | 23.3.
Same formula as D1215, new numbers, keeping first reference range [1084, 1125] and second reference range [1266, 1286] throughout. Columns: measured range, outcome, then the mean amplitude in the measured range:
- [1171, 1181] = -3.4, 24.5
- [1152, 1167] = -3.8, 23.7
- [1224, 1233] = 2.1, 12.5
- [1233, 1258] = 8.9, 9.96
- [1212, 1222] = -1.7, 19.5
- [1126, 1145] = -3.8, 23.8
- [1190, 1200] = -3.9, 24.4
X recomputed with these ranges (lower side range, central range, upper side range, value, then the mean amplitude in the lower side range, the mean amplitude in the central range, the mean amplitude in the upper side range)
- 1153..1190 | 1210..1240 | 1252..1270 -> 0.13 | 24.2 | 14.6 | 10.7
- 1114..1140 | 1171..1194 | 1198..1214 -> -0.11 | 23.6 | 24.8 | 21.9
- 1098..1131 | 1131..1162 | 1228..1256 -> -0.20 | 23.2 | 23.7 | 9.97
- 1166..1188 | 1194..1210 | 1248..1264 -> -0.11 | 24.6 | 22.8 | 11.5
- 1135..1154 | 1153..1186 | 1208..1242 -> -0.15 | 23.9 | 24.1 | 14.5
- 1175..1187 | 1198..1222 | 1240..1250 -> -0.16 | 25.1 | 21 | 9.53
